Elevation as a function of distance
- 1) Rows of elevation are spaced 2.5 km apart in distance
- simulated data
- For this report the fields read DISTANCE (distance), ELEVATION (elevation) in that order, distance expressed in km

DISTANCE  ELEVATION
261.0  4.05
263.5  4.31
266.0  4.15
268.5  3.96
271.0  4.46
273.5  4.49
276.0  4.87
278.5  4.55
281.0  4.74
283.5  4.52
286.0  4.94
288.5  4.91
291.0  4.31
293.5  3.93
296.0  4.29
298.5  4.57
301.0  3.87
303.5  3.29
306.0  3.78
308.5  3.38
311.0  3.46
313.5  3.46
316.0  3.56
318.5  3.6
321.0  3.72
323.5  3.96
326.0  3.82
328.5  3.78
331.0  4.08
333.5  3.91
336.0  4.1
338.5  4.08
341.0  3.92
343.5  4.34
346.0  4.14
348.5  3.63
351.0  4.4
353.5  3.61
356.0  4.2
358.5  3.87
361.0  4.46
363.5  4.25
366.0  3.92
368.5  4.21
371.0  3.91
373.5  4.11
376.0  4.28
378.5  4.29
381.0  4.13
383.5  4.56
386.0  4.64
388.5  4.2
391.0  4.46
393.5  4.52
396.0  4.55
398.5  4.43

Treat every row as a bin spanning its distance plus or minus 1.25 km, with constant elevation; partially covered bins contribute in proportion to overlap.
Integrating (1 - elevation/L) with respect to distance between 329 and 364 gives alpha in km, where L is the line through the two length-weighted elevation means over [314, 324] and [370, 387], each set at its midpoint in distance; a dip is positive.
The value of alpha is -0.99 km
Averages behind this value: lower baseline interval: 3.67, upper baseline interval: 4.27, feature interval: 4.06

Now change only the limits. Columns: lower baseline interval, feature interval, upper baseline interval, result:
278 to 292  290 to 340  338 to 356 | 5.86 km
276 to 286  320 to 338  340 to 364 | 1.48 km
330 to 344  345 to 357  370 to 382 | 0.30 km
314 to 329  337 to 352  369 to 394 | -0.51 km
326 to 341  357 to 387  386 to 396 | 0.51 km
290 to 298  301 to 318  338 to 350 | 2.58 km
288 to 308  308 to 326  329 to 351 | 1.93 km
